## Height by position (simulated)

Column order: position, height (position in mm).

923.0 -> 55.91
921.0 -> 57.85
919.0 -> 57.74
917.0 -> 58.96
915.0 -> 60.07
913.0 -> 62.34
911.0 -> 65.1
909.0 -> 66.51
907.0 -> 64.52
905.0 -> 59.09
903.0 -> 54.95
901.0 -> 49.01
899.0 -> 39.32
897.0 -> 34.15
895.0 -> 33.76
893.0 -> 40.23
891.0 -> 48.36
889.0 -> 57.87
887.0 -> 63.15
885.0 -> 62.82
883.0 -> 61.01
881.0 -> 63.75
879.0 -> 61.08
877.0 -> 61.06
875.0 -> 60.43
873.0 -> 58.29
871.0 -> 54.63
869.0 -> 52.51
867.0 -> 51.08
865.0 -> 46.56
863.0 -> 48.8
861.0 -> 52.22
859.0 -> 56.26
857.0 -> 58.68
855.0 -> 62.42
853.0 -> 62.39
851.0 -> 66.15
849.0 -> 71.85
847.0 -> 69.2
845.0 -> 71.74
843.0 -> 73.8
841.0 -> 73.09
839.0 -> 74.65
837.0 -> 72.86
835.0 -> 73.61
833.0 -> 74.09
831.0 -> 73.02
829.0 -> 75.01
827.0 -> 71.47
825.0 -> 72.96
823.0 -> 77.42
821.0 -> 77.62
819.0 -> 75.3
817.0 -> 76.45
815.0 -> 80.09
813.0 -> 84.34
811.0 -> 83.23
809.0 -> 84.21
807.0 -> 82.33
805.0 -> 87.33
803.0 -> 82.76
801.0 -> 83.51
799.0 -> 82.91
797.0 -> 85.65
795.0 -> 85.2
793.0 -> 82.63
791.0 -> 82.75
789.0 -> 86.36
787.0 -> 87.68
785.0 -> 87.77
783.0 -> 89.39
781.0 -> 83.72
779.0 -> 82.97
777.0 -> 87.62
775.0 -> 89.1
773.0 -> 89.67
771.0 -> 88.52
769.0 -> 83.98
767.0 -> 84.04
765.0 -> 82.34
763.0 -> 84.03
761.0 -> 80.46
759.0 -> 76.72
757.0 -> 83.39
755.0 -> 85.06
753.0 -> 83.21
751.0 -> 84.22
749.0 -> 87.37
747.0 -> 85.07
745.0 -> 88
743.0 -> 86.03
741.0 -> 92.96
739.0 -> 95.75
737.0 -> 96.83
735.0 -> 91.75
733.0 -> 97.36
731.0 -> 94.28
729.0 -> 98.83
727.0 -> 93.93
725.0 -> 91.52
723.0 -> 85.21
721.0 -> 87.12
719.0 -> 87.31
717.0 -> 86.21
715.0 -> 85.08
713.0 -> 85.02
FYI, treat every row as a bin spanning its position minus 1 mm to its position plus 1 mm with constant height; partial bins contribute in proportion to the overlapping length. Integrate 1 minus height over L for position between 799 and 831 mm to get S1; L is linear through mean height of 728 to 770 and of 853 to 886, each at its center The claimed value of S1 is -3.8 mm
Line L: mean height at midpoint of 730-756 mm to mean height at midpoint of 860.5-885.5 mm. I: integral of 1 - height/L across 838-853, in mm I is -1.7 mm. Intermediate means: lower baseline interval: 89.8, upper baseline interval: 56.4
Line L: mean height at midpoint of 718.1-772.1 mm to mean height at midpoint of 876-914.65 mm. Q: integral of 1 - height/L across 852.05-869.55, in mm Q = 2.3 mm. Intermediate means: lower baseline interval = 88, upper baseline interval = 55.2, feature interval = 54.6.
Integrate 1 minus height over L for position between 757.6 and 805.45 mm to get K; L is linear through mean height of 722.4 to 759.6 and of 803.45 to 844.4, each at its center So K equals -0.8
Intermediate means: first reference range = 89.5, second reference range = 77.2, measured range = 84.8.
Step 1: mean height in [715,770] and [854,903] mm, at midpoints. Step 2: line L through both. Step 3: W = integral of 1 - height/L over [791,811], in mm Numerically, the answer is -3.0 mm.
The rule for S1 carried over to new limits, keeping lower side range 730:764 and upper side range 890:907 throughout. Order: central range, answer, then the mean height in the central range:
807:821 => -2.26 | 80.5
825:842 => -2.53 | 73.4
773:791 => -1.99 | 86.8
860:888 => -2.39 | 57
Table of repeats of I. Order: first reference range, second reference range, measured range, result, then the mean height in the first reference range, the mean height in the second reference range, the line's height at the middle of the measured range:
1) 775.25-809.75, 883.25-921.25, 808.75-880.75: 3.4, 85.1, 54.6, 70.6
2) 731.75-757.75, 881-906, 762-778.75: -0.7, 89.1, 50.8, 82.5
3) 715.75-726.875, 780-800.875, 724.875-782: -0.7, 87.9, 85.3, 86.7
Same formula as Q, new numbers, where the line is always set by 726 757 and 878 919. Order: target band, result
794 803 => -0.7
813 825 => -0.7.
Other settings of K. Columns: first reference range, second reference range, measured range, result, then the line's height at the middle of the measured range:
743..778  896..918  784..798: -1.2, 78.8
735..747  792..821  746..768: 1.5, 89.1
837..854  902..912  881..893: 1.4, 64.8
